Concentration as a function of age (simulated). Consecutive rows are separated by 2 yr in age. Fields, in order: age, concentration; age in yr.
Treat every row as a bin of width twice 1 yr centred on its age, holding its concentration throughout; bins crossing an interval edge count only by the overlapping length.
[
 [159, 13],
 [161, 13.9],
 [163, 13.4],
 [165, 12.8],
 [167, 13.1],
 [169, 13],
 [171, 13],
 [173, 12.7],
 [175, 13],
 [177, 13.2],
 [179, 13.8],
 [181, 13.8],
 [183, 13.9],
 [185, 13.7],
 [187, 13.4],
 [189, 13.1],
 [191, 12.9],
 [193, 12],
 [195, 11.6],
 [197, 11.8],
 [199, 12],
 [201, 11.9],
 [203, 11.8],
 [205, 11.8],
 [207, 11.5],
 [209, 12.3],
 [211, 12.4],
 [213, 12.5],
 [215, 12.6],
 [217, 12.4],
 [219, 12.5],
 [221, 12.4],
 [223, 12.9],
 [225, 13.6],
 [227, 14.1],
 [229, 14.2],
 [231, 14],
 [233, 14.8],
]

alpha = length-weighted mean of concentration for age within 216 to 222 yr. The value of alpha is 12.4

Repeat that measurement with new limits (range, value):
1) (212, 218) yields 12.5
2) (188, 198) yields 12.3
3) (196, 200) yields 11.9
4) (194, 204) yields 11.8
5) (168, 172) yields 13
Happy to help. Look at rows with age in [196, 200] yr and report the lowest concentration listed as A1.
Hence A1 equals 11.8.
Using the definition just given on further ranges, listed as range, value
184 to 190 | 13.1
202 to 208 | 11.5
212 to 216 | 12.5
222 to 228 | 12.9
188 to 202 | 11.6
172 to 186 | 12.7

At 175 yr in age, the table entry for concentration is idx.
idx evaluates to 13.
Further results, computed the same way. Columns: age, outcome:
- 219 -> 12.5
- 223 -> 12.9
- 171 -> 13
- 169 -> 13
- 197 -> 11.8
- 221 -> 12.4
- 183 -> 13.9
